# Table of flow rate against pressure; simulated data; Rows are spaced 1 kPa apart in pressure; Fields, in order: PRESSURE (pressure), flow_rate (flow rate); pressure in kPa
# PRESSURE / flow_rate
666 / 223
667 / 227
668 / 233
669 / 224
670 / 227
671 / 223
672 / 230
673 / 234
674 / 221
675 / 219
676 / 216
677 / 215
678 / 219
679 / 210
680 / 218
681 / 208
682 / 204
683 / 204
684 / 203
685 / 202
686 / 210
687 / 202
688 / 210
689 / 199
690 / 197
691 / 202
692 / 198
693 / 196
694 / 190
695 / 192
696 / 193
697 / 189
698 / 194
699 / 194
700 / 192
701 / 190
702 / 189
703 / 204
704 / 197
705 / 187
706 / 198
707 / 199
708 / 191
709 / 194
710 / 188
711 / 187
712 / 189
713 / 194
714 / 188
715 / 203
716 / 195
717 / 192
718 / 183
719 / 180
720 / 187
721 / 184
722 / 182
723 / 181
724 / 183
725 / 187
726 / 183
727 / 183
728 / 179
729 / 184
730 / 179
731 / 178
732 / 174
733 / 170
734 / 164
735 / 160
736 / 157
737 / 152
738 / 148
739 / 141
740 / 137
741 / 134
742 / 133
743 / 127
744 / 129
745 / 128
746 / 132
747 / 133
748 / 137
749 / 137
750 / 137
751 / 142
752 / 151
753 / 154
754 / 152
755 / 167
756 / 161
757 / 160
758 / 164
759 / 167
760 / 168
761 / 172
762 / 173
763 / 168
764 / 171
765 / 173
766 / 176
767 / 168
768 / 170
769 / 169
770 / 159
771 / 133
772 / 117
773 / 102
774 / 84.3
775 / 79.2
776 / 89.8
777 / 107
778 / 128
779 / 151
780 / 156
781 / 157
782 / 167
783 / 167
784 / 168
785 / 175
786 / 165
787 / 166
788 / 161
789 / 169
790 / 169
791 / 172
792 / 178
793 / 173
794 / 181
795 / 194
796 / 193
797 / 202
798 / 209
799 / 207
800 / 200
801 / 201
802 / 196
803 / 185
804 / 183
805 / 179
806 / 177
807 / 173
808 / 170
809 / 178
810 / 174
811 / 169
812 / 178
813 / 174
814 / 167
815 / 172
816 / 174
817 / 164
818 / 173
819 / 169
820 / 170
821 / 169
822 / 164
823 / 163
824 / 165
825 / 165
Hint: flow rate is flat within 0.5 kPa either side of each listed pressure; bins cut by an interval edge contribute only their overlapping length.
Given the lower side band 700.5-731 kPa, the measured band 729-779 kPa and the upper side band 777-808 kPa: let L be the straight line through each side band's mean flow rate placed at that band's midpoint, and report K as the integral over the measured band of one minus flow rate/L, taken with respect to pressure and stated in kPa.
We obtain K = 9.5 kPa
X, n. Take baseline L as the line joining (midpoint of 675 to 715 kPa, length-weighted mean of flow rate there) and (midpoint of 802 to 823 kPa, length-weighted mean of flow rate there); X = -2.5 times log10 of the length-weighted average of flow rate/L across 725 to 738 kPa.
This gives 0.117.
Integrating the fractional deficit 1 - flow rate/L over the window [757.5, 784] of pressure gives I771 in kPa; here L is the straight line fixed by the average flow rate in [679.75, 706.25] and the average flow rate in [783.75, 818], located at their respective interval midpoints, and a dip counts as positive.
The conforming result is 5.3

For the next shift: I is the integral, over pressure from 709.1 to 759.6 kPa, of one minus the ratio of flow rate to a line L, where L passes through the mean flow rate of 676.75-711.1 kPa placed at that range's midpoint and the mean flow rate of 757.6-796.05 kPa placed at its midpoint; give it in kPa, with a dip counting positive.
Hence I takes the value 3.8 kPa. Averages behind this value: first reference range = 199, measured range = 165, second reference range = 156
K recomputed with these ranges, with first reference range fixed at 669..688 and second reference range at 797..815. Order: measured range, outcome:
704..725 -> 1.7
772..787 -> 4.3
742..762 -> 4.9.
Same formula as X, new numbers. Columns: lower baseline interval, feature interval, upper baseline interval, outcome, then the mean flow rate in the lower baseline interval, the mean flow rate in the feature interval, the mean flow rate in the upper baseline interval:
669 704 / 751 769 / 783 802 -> 0.150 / 206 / 165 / 182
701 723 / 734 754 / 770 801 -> 0.241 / 191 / 141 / 158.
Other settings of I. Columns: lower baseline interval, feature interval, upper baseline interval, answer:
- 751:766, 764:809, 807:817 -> 1.27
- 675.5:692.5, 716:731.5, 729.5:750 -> -1.80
